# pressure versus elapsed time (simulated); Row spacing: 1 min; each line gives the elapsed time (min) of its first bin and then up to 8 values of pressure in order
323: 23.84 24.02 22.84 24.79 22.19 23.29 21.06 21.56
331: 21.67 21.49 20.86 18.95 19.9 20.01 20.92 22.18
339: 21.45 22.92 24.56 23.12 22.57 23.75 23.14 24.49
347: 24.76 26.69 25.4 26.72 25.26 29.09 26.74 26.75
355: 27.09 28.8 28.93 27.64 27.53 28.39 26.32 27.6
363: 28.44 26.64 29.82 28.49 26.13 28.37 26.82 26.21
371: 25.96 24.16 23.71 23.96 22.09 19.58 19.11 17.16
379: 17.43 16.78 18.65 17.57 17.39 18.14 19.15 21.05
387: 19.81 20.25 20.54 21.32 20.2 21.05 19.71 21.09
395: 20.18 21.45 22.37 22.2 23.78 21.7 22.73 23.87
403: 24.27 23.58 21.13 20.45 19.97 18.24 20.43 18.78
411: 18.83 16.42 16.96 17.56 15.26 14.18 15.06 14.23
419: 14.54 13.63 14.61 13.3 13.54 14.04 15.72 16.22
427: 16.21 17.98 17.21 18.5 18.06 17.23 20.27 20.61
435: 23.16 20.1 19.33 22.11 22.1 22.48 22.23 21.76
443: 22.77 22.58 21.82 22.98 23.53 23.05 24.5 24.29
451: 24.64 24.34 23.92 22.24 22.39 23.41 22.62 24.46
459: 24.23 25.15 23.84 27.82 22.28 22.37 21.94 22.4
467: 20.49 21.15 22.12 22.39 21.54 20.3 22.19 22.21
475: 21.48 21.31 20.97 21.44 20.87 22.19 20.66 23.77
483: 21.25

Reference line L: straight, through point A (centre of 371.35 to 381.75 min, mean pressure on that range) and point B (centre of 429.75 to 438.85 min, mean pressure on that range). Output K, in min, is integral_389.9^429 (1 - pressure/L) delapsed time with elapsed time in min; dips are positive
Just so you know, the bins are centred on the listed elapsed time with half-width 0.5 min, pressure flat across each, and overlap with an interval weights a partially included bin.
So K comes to 3.0 min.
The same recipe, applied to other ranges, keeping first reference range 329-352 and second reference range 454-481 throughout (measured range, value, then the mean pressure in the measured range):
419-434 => 4.2 min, 16.3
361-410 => 1.4 min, 22.1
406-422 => 4.3 min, 16.6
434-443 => 0.3 min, 21.7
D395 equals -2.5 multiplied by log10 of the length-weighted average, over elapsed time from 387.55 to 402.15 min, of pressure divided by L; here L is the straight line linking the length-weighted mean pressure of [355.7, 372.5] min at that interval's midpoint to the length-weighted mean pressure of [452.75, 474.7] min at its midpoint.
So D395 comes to 0.21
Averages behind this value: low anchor 27.4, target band 21.4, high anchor 22.8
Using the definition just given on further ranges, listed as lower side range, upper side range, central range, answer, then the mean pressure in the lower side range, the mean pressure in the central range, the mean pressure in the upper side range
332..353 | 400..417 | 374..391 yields 0.092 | 23.4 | 19.3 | 19.5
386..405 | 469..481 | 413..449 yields 0.163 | 21.6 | 18.6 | 21.5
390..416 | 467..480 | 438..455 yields -0.097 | 20.4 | 23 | 21.5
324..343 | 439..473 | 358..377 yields -0.170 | 22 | 26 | 22.9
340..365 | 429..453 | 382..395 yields 0.224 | 26.3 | 19.9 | 21.8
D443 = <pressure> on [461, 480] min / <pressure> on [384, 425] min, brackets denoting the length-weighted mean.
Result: 1.2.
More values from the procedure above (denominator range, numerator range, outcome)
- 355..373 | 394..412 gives 0.78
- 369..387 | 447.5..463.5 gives 1.16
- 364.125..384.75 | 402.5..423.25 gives 0.78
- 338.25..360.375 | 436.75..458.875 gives 0.89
